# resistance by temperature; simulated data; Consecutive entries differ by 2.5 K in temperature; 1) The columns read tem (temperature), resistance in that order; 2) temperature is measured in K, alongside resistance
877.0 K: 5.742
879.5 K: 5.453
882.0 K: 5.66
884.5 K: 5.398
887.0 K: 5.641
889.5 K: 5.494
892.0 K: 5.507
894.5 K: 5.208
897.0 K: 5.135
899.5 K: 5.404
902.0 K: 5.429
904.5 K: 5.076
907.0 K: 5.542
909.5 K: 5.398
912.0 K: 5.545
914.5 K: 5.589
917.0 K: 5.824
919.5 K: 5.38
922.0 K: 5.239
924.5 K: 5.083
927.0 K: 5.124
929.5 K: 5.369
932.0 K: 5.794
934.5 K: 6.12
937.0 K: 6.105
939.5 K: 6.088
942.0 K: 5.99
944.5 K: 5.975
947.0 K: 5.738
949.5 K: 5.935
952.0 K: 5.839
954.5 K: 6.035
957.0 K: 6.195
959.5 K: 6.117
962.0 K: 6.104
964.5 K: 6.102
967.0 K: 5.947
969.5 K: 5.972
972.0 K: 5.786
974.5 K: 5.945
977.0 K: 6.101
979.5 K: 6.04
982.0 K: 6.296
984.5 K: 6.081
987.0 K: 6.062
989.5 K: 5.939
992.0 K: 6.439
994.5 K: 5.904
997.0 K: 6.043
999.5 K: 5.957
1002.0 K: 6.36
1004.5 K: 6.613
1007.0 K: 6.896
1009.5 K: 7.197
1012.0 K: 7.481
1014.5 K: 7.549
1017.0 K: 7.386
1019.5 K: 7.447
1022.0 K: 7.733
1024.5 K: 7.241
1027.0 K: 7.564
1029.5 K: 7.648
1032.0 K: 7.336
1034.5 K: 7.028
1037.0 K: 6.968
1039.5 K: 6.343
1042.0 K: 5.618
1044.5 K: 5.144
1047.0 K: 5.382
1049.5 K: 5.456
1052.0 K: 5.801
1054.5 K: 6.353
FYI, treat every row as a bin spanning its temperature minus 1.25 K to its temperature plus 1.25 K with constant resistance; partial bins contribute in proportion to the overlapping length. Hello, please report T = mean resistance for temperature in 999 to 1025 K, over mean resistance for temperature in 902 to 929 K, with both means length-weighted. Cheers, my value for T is 1.32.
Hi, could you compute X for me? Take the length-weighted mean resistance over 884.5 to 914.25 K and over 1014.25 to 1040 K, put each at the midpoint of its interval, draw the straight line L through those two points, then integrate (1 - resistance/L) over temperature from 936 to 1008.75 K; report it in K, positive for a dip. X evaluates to 4.36 K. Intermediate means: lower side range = 5.4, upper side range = 7.31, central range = 6.1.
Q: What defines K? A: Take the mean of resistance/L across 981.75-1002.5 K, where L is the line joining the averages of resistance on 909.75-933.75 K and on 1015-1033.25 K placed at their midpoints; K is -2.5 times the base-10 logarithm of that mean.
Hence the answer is 0.12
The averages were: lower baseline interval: 5.45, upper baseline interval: 7.48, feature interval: 6.1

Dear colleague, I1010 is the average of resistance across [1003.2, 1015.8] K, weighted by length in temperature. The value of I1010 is 7.15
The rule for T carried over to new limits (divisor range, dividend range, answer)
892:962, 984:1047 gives 1.19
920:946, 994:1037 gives 1.24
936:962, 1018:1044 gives 1.17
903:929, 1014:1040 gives 1.36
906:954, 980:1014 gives 1.13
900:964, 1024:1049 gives 1.15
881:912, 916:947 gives 1.05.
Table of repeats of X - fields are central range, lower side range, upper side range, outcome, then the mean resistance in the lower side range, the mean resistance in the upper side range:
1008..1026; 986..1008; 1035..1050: -3.96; 6.24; 5.9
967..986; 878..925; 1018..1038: 1.61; 5.43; 7.38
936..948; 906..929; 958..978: -0.59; 5.41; 6.01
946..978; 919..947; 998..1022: 0.97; 5.67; 7.02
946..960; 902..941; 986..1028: 0.10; 5.55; 6.81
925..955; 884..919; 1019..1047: 0.16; 5.44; 6.83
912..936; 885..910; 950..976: 0.52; 5.38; 6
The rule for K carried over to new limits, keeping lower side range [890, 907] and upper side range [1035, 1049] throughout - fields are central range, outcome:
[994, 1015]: -0.16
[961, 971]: -0.08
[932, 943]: -0.11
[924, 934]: 0.01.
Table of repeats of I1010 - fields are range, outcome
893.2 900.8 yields 5.25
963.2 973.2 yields 5.95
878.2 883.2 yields 5.56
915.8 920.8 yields 5.6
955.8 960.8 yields 6.16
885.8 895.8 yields 5.46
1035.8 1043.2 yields 6.31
